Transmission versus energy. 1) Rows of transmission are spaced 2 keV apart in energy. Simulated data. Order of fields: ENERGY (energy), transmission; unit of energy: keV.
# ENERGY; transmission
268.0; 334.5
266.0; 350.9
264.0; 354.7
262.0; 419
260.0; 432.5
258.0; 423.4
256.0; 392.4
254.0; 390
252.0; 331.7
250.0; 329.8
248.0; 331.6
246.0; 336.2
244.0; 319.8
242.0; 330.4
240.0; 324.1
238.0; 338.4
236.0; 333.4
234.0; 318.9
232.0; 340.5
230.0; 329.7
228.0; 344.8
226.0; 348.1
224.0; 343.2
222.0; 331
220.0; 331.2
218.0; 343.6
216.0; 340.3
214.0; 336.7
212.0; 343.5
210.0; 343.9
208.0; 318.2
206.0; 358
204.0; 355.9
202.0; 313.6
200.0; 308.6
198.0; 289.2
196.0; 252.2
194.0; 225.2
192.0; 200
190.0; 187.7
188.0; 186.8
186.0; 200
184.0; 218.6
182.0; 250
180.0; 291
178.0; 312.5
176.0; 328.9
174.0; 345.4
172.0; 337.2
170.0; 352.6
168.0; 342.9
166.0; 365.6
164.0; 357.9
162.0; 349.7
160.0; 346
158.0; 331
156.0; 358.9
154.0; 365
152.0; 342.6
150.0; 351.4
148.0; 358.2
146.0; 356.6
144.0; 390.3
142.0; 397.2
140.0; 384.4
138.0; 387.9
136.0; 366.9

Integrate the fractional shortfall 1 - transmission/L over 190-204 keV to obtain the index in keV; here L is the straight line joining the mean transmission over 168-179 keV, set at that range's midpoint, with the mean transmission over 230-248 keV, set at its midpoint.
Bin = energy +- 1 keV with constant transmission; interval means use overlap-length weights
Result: 2.9 keV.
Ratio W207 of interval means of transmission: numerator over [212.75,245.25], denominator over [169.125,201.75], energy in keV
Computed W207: 1.25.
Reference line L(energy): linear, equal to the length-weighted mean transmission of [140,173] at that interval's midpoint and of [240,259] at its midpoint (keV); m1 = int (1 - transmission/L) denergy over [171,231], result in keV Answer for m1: 9.2 keV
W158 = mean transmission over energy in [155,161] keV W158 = 345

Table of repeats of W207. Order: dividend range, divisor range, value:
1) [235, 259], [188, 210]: 1.25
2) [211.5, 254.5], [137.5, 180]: 0.95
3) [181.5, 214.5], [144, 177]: 0.79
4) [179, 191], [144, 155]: 0.62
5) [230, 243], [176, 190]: 1.35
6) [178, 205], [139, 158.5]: 0.70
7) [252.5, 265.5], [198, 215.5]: 1.20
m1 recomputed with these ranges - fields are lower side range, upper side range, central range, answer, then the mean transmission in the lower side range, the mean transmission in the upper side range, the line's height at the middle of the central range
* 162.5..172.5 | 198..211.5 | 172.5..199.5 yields 6.8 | 352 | 330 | 341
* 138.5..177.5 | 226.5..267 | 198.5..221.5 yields 1.3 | 356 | 354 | 354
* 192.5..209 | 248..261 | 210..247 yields 0.5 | 300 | 379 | 341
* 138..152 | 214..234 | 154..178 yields 1.1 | 372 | 338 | 363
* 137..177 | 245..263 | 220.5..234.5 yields 1.3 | 357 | 376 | 371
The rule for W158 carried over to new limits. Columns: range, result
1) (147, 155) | 354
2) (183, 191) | 198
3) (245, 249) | 334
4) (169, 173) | 345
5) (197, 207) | 325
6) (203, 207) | 357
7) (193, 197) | 239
